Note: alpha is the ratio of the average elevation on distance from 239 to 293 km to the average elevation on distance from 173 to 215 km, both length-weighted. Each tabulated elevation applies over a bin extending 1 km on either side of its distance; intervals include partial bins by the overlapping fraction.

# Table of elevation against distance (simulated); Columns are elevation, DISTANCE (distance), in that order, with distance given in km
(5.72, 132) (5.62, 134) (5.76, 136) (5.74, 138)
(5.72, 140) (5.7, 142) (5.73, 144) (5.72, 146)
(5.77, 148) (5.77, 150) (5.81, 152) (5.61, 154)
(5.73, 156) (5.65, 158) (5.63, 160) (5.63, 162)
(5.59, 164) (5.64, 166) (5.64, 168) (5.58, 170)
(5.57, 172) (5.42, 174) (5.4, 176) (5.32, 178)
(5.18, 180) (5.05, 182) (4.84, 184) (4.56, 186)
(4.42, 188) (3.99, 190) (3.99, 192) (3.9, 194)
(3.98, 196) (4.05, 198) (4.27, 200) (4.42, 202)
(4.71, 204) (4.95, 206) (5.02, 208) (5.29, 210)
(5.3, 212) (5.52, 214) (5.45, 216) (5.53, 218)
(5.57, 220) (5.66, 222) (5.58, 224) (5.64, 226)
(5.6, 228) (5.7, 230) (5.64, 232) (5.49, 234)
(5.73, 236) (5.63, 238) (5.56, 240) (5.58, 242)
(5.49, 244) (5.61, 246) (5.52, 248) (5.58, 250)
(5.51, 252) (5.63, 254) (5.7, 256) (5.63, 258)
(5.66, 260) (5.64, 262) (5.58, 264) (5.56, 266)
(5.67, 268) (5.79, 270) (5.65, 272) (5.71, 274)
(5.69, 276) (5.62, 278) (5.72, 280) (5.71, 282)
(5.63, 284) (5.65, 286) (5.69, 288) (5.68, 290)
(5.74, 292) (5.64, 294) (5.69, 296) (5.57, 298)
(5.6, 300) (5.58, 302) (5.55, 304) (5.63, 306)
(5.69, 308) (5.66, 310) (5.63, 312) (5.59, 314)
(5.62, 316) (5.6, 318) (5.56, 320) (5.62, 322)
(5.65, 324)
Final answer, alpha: 1.2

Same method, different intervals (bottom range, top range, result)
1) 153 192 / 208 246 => 1.05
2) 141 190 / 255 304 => 1.04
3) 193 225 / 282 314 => 1.14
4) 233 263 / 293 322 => 1.00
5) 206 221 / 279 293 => 1.06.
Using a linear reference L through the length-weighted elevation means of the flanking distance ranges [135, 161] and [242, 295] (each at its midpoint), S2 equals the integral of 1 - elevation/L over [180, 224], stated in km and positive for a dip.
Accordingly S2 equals 6.7 km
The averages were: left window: 5.72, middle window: 4.81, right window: 5.64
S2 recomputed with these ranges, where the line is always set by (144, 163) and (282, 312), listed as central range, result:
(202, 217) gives 1.5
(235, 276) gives 0.3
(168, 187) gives 1.5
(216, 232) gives 0.2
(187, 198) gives 3.2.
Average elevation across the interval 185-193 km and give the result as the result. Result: 4.24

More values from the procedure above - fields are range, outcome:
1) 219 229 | 5.61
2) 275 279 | 5.66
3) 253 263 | 5.65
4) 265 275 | 5.68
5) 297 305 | 5.58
